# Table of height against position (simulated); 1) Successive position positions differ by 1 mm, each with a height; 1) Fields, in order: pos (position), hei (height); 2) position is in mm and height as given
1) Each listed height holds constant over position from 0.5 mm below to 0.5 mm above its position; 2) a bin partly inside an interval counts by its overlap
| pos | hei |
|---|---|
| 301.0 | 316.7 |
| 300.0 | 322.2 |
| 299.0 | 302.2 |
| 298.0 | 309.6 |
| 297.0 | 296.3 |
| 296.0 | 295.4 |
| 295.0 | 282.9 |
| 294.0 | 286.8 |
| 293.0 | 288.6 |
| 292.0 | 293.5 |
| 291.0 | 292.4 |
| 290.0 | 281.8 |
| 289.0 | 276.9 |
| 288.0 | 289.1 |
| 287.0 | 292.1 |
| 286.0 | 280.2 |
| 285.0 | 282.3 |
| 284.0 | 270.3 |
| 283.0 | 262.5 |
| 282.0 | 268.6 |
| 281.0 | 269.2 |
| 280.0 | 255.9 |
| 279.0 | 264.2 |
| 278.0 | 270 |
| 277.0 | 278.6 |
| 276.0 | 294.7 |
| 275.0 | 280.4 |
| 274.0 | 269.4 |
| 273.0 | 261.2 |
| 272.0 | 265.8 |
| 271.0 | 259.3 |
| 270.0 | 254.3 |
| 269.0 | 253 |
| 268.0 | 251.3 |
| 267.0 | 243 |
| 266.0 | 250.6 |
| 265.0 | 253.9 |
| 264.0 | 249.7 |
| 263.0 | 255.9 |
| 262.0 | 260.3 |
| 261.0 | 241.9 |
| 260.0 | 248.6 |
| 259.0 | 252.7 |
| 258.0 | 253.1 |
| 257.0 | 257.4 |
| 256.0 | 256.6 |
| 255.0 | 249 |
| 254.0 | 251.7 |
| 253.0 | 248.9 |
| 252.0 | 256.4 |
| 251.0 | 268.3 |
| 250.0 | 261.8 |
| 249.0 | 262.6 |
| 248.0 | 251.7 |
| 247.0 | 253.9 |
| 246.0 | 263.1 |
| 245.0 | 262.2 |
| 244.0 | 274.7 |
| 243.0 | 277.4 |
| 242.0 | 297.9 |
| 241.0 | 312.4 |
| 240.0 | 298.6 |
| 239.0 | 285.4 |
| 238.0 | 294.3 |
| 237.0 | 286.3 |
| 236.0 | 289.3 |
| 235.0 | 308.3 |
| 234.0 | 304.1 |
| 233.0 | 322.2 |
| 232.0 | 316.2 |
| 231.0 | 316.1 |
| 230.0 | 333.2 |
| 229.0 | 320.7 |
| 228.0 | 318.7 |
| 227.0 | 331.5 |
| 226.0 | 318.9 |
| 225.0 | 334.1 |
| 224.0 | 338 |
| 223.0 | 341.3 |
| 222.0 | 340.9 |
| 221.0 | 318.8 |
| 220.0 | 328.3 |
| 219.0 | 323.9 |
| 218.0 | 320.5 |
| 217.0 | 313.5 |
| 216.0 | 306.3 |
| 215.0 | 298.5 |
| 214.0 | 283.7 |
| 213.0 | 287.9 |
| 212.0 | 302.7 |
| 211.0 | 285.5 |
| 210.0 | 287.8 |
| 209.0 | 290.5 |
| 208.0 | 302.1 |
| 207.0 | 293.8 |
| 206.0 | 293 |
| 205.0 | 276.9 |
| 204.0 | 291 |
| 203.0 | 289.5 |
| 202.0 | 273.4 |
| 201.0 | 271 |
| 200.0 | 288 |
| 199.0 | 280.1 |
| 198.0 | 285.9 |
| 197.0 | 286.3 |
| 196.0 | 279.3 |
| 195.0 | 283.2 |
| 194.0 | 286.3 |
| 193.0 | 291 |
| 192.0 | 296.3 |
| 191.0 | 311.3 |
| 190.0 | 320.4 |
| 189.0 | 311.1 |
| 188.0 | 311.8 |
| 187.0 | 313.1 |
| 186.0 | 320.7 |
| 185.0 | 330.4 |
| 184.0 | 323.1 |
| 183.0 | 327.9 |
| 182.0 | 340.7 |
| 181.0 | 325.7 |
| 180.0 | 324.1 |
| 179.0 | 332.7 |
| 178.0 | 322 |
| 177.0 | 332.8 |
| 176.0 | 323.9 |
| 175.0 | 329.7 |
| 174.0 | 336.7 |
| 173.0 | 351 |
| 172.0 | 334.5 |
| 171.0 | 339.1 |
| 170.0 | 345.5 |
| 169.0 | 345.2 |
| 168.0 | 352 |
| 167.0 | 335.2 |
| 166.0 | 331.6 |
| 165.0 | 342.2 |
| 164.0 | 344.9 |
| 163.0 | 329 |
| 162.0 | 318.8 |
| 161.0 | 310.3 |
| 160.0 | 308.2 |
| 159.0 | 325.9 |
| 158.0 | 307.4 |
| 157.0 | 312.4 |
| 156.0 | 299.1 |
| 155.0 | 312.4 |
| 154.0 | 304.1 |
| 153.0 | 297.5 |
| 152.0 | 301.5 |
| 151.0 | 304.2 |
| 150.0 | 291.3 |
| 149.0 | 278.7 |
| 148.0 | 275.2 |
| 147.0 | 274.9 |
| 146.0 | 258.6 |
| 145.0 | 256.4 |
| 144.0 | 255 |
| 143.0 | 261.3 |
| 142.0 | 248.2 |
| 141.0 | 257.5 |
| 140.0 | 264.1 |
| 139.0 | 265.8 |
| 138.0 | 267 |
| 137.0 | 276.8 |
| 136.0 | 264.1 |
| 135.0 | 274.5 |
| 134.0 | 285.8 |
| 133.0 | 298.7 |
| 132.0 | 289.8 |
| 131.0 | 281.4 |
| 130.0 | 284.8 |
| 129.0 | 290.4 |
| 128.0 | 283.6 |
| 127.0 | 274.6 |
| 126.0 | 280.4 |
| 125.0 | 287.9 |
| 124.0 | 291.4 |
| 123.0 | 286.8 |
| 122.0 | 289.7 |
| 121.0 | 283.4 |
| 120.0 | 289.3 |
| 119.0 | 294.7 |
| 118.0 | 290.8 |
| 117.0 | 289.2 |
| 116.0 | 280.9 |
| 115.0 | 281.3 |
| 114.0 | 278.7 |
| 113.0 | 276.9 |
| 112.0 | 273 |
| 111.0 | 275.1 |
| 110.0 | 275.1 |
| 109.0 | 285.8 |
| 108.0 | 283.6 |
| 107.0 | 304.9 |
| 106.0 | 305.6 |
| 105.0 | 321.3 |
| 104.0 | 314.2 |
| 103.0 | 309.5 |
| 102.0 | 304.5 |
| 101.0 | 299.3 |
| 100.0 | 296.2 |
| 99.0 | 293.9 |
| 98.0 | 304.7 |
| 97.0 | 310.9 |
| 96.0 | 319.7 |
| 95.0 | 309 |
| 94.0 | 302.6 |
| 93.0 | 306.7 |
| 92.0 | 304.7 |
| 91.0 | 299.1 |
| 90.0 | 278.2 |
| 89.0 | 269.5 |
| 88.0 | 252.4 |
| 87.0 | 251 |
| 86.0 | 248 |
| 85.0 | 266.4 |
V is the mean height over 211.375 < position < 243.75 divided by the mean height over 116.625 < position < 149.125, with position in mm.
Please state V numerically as 1.12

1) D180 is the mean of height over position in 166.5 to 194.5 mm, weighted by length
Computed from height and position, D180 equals 326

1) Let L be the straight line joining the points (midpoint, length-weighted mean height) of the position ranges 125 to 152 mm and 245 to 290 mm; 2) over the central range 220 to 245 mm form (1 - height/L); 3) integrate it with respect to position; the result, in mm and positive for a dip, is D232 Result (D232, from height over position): -4.22 mm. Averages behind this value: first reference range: 275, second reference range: 262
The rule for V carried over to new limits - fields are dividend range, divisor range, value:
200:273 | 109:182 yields 0.96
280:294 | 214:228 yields 0.87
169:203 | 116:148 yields 1.13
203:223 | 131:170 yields 1.02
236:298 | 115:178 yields 0.91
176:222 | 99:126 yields 1.05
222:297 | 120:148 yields 1.01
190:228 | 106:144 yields 1.08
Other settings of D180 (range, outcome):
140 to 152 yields 270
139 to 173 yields 304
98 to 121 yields 292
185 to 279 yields 287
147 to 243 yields 311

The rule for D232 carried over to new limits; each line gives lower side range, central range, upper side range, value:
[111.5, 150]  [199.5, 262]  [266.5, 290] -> -4.2 mm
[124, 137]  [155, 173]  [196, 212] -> -2.8 mm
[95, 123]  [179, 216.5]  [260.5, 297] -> -2.4 mm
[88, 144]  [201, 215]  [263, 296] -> -0.5 mm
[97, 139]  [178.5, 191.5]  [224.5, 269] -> -1.8 mm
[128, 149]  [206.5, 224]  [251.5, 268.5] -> -3.3 mm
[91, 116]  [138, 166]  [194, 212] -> -0.1 mm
